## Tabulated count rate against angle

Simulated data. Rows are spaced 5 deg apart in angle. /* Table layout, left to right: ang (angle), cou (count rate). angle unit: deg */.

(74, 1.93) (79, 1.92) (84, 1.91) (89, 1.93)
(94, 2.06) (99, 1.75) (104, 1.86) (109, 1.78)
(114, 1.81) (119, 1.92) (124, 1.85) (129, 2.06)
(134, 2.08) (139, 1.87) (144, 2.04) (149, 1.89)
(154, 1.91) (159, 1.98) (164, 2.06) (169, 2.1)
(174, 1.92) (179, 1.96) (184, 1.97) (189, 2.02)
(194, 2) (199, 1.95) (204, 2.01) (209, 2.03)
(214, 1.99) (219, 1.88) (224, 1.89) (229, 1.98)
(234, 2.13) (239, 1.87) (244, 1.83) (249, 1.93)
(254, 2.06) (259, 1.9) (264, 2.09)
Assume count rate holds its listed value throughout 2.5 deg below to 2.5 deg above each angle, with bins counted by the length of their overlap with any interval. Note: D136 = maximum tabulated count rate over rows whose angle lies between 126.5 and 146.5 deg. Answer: 2.08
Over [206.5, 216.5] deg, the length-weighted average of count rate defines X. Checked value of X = 2.01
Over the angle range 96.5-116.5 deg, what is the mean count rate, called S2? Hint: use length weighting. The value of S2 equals 1.8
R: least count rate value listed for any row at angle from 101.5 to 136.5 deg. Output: 1.78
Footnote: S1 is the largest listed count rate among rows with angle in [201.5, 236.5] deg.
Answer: 2.13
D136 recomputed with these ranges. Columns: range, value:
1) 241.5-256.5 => 2.06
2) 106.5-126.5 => 1.92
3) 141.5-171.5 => 2.1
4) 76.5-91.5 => 1.93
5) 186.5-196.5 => 2.02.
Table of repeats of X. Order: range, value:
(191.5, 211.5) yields 2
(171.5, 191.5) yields 1.97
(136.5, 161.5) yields 1.94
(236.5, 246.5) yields 1.85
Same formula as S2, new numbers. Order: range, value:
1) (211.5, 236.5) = 1.97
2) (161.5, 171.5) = 2.08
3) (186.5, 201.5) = 1.99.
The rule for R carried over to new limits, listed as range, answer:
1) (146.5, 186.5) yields 1.89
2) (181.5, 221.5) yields 1.88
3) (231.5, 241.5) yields 1.87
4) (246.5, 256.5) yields 1.93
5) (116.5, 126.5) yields 1.85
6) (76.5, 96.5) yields 1.91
